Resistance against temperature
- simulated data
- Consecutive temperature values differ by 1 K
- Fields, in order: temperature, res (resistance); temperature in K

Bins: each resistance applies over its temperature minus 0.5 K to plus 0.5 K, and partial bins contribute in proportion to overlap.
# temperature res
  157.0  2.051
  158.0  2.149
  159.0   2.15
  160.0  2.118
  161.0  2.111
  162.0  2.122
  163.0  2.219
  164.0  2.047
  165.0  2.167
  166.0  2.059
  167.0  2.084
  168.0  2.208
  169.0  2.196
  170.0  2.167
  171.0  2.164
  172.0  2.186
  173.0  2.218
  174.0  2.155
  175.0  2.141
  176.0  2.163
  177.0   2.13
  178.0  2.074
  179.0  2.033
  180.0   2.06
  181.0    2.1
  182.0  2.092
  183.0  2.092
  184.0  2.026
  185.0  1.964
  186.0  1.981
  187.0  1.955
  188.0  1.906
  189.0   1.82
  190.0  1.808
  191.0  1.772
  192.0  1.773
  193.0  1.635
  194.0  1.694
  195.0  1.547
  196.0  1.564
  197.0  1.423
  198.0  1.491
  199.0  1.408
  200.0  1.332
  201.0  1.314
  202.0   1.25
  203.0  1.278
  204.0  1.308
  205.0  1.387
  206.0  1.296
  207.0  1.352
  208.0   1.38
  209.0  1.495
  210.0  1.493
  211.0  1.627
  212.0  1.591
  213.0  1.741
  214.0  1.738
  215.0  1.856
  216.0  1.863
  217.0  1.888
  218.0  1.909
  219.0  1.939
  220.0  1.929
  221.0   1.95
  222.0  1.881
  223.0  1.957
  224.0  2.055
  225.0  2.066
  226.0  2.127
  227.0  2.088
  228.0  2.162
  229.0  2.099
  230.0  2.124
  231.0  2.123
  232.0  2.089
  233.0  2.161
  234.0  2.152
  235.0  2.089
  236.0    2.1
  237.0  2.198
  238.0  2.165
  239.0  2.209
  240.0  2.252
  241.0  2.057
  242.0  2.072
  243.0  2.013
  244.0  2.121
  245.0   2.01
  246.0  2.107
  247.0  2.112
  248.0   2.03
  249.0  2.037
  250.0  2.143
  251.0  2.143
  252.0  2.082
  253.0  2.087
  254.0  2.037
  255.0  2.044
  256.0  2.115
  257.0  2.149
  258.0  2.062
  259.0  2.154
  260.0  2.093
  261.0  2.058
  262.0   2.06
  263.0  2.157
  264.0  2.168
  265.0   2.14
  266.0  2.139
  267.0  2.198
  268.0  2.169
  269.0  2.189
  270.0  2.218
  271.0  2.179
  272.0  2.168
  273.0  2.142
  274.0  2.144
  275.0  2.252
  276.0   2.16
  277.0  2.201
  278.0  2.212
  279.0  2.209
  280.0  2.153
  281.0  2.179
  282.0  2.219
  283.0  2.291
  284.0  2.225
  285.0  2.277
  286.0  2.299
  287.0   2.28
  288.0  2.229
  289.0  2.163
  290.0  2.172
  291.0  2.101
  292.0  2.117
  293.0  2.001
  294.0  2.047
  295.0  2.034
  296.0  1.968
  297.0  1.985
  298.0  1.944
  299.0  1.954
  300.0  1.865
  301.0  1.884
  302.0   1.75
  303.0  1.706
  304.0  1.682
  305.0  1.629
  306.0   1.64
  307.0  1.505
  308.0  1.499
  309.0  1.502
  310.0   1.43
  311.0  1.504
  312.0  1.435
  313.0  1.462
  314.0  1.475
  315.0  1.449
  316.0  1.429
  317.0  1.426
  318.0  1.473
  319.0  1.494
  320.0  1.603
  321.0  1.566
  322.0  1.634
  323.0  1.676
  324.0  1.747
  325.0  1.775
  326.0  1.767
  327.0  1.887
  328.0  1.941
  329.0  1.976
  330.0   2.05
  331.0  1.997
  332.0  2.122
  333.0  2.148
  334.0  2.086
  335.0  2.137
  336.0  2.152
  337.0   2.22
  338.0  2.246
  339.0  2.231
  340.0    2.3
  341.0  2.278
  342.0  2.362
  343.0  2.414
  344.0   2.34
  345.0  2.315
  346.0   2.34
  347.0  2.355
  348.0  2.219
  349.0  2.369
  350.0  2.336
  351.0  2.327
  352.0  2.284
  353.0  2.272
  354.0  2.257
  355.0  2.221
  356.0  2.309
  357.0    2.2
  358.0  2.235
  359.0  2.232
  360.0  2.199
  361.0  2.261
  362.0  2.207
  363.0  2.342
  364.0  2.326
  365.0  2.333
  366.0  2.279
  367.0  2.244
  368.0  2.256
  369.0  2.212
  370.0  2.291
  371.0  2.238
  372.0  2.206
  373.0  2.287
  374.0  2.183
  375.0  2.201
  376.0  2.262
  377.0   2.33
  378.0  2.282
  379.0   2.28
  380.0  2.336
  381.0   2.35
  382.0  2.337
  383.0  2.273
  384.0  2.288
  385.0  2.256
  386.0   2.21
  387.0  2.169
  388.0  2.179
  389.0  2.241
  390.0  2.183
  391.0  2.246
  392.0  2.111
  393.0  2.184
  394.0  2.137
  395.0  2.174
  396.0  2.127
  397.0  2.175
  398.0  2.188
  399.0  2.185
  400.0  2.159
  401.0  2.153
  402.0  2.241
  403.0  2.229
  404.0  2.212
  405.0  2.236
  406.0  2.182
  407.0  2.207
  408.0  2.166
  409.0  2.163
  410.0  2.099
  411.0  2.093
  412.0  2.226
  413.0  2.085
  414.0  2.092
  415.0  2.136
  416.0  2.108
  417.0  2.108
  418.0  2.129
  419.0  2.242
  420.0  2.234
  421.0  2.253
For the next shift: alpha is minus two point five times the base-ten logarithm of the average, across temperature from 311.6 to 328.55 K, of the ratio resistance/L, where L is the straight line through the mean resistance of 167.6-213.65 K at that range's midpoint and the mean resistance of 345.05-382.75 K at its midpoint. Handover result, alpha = 0.32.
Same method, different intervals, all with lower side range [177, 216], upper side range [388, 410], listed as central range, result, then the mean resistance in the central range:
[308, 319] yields 0.33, 1.46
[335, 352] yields -0.12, 2.29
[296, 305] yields 0.06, 1.84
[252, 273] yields -0.15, 2.13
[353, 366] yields -0.09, 2.26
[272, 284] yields -0.17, 2.2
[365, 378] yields -0.07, 2.25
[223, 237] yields -0.19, 2.11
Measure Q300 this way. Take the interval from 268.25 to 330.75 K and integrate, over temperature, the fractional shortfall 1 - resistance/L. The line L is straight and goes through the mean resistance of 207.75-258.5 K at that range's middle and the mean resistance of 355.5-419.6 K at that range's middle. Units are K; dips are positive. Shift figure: 5.8 K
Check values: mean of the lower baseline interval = 2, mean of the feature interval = 1.9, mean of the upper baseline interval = 2.22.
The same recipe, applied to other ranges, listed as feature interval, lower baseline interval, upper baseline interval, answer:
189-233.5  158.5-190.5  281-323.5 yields 6.1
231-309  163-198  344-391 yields 1.5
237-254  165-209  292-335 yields -3.0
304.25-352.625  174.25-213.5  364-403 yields 4.2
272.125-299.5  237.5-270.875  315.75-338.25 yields -2.0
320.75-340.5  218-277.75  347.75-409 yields 1.8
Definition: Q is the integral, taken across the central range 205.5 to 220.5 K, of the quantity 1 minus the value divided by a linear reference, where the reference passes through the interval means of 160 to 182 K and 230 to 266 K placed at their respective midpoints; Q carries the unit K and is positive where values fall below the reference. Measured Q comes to 3.2 K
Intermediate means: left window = 2.13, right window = 2.11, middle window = 1.67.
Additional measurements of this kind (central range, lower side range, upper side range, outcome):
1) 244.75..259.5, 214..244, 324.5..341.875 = -0.2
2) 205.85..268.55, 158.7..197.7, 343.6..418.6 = 2.0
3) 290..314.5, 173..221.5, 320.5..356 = 3.2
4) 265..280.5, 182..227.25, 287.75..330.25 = -3.9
